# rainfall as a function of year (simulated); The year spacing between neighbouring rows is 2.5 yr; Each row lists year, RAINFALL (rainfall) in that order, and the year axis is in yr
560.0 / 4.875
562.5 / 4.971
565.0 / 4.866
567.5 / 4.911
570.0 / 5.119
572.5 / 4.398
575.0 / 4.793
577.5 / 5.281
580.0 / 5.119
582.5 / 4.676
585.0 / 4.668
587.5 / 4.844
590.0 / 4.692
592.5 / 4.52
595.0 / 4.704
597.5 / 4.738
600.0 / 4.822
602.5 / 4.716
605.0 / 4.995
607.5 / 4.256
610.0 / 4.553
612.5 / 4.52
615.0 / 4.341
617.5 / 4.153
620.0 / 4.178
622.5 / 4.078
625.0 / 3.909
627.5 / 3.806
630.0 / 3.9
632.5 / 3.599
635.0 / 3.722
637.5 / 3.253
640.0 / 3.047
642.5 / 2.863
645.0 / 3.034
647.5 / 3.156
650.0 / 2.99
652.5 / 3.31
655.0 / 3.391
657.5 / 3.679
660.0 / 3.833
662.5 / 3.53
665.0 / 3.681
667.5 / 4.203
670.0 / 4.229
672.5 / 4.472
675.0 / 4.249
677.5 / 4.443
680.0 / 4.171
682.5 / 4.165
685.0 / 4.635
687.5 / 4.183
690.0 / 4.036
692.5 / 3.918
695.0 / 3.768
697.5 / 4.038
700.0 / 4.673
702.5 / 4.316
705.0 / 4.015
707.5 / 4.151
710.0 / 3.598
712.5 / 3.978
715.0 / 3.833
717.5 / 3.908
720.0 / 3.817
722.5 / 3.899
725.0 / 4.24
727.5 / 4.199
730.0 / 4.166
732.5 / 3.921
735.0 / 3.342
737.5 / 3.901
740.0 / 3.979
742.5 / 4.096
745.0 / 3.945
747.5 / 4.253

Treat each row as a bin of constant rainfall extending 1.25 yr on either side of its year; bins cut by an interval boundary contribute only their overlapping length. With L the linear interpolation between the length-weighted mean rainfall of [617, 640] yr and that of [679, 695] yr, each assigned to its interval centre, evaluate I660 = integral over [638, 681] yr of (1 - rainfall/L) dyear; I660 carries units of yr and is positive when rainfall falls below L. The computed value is 3.6 yr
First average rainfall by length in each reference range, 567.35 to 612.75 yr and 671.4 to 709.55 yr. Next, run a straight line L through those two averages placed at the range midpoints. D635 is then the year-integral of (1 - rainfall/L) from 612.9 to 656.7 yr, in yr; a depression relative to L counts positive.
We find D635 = 9.0 yr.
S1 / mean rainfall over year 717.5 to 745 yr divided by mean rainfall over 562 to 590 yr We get 0.81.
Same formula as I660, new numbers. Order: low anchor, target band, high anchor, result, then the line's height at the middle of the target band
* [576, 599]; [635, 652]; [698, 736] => 5.12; 4.46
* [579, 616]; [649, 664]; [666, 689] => 3.17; 4.4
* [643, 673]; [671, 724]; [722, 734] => -3.45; 3.87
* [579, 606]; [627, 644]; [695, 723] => 4.00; 4.49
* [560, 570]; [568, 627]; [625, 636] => -3.36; 4.36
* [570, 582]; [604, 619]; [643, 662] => -1.00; 4.18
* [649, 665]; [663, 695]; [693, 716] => -3.68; 3.74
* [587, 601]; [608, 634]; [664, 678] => 2.49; 4.54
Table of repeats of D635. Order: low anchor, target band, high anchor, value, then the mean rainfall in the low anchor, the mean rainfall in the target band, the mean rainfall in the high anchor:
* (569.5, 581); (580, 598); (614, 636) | -0.2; 4.93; 4.72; 3.96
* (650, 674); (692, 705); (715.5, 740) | -0.9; 3.78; 4.14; 3.93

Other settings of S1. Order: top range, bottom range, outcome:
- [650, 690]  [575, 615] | 0.84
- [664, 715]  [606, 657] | 1.12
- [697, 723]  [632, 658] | 1.24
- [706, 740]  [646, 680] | 1.03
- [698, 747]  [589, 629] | 0.90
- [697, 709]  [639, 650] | 1.40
